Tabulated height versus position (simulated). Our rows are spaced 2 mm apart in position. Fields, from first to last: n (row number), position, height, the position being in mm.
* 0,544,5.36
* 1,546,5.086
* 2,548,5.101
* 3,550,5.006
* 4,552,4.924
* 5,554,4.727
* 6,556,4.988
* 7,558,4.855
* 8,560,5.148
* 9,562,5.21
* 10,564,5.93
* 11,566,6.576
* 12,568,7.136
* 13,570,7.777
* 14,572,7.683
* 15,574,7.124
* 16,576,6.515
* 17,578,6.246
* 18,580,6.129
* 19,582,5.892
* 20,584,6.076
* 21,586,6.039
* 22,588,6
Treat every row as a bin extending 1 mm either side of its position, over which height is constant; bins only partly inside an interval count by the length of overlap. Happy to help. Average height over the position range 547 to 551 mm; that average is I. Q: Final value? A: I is 5.05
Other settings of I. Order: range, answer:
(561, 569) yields 6.21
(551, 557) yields 4.88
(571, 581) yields 6.74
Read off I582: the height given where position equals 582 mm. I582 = 5.892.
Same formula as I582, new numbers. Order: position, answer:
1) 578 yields 6.246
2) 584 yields 6.076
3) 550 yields 5.006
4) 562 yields 5.21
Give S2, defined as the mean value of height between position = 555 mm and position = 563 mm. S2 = 5.05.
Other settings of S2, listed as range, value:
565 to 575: 7.26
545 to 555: 4.97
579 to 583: 6.01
